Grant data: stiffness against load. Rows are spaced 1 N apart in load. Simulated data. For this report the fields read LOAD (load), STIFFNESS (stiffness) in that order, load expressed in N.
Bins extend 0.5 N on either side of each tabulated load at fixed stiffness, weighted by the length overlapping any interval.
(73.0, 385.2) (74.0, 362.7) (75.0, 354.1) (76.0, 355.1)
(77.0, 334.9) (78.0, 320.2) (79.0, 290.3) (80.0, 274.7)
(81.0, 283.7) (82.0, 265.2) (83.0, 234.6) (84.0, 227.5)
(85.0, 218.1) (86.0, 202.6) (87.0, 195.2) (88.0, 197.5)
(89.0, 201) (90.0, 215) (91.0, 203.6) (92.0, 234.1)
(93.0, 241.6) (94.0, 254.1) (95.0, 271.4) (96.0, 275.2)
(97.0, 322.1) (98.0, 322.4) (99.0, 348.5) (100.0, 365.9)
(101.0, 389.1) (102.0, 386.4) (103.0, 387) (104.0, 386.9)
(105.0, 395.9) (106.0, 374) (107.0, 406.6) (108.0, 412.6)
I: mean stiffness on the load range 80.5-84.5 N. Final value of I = 253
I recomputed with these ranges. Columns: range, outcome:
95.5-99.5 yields 317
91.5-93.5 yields 238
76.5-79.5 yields 315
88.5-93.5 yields 219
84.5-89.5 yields 203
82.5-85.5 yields 227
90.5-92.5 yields 219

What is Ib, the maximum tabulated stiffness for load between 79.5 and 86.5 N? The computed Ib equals 283.7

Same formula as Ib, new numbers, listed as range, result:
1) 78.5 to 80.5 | 290.3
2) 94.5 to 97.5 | 322.1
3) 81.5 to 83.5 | 265.2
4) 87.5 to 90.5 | 215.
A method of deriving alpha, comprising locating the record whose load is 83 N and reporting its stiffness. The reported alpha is 234.6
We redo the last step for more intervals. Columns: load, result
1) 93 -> 241.6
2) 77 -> 334.9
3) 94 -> 254.1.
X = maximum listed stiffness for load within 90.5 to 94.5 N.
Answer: 254.1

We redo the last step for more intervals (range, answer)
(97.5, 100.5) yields 365.9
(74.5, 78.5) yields 355.1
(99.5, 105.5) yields 395.9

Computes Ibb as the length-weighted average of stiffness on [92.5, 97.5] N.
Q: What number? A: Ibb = 273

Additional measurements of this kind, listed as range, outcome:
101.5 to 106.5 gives 386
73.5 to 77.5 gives 352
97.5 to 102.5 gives 362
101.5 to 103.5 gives 387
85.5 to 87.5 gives 199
